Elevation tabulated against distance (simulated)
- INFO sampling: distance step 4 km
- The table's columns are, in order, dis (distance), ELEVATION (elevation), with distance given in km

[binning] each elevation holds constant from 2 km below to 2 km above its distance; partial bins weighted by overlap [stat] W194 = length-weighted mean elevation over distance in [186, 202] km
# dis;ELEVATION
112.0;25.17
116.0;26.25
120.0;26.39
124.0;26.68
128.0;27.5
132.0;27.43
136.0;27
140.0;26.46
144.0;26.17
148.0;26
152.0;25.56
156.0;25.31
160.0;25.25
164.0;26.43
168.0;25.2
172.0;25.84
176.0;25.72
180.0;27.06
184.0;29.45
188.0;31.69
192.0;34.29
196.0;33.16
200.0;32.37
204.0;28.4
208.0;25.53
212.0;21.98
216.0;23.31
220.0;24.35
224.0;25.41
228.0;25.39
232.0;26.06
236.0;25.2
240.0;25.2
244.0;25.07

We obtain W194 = 32.9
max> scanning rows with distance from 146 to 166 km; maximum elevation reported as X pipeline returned 26.43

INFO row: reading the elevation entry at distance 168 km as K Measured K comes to 25.2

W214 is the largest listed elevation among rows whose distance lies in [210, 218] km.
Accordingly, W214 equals 23.31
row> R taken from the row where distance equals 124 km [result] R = 26.68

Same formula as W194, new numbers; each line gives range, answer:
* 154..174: 25.6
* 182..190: 30.6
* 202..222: 24.7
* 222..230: 25.4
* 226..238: 25.6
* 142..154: 25.9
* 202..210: 27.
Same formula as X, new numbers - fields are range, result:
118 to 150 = 27.5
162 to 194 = 34.29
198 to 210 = 32.37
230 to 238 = 26.06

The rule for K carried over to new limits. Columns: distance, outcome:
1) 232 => 26.06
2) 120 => 26.39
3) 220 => 24.35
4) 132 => 27.43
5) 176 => 25.72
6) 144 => 26.17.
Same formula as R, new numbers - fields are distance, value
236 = 25.2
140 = 26.46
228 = 25.39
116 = 26.25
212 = 21.98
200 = 32.37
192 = 34.29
